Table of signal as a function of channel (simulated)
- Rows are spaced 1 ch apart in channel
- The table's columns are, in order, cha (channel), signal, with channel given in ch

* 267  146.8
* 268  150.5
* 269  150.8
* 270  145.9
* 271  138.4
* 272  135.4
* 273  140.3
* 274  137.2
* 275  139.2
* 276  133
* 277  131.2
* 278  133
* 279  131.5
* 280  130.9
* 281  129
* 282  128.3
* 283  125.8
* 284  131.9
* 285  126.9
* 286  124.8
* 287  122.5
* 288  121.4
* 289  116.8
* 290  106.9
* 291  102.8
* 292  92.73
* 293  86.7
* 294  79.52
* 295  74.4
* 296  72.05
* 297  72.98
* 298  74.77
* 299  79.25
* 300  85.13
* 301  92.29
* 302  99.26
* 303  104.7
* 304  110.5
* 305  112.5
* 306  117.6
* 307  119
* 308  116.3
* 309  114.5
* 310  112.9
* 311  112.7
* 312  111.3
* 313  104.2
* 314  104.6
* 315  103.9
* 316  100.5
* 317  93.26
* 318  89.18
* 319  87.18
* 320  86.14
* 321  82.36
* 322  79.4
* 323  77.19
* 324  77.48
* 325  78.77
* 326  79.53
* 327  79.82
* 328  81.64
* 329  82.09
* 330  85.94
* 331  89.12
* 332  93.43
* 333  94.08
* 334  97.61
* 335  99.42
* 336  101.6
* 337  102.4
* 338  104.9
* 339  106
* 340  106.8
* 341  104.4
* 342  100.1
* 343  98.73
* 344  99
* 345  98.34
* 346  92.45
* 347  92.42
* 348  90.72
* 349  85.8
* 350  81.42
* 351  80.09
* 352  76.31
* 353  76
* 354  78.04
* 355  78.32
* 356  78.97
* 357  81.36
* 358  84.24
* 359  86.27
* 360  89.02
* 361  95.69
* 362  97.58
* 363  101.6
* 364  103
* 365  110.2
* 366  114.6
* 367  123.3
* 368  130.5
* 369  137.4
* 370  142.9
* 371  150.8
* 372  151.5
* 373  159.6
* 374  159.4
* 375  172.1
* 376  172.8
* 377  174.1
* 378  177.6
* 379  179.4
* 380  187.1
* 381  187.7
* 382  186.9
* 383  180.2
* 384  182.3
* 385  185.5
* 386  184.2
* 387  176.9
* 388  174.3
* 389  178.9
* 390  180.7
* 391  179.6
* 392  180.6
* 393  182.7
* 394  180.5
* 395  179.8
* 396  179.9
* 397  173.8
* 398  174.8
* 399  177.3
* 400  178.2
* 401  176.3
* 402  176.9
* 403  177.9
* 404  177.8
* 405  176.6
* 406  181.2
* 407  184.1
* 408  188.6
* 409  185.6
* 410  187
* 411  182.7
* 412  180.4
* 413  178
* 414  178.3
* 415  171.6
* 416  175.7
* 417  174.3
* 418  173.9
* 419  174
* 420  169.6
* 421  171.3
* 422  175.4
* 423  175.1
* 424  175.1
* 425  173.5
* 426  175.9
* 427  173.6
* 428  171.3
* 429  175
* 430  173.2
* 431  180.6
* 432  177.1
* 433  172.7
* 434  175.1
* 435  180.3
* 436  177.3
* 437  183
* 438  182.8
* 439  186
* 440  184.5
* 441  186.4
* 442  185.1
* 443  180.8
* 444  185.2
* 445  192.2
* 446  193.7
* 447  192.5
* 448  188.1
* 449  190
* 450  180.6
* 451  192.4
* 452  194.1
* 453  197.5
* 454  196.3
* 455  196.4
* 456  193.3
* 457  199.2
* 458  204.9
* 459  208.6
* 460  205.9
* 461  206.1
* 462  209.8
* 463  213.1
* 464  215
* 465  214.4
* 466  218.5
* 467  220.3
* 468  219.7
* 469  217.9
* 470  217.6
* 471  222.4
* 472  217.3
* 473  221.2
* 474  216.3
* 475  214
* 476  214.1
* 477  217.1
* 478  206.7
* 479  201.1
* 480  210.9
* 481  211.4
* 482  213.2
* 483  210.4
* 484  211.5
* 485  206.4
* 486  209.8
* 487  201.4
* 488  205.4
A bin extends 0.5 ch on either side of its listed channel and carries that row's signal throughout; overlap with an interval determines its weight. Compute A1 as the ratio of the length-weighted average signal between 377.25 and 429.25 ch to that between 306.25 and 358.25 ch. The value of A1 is 1.92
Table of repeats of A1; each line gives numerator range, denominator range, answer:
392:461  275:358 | 1.84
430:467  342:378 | 1.74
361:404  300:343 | 1.68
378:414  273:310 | 1.63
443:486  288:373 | 2.11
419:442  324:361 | 1.97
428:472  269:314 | 1.72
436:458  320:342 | 2.09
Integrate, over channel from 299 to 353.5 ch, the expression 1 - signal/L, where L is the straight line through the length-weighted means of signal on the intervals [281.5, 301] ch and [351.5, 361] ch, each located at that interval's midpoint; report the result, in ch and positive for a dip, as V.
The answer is -2.8 ch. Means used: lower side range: 101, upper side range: 81.7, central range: 95.3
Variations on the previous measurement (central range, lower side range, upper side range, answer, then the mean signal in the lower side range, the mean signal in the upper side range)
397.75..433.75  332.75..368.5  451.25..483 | -4.1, 95.6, 210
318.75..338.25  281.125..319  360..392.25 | 5.6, 104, 156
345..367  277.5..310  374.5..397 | 9.3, 107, 180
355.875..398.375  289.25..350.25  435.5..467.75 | -3.5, 94.6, 196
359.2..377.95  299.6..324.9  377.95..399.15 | 3.2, 99.5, 181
